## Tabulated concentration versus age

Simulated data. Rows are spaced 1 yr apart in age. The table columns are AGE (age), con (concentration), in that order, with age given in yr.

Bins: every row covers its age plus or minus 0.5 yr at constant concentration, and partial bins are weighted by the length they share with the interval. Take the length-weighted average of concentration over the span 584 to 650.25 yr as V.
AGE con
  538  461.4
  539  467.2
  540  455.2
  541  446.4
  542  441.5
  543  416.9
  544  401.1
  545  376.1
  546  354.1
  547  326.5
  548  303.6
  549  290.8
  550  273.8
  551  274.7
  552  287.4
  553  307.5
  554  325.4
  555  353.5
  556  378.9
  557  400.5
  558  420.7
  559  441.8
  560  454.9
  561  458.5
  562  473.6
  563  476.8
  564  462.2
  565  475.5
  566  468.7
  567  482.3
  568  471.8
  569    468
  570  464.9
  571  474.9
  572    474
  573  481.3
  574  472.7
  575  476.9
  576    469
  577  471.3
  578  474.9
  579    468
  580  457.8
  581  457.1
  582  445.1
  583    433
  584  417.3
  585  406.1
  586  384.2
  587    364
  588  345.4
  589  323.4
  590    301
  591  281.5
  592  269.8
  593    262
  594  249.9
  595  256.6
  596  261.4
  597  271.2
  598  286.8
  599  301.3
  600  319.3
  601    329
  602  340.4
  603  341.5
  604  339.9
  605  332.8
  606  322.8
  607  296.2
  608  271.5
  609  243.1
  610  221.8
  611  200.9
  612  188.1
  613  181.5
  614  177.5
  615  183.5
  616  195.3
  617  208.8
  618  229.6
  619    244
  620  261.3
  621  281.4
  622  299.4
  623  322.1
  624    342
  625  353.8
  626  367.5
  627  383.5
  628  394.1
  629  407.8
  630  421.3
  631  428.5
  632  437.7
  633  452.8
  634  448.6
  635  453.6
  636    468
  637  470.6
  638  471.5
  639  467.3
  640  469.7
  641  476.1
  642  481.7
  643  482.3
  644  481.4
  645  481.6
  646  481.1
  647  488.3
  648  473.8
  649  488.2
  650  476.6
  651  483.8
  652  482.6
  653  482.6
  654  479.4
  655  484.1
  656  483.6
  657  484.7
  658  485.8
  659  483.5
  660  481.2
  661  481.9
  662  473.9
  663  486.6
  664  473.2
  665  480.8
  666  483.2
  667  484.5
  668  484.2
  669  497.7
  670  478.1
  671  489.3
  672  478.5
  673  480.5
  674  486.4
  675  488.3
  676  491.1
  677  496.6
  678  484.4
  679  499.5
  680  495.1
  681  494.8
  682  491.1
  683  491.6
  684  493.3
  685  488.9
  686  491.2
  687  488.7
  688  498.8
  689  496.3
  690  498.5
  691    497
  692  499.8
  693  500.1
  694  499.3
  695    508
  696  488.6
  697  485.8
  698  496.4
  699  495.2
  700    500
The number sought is 348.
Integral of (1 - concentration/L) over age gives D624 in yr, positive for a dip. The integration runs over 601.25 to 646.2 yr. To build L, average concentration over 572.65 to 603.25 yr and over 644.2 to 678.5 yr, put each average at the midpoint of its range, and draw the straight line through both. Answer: 8.2 yr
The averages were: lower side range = 368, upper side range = 484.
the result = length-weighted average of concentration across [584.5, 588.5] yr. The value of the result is 375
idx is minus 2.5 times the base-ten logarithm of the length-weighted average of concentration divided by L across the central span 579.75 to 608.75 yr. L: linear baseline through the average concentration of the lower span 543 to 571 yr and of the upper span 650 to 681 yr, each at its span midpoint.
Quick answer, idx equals 0.27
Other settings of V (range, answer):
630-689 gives 480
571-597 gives 388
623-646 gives 437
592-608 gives 299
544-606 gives 382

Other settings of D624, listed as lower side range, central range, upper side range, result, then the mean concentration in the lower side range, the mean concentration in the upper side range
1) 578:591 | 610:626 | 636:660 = 7.0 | 399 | 480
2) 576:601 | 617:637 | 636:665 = 3.1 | 356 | 480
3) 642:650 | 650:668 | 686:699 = 0.1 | 482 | 496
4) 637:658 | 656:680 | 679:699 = 0.1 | 480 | 495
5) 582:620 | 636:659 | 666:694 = -4.1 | 288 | 491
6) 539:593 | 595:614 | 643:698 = 6.9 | 406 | 488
